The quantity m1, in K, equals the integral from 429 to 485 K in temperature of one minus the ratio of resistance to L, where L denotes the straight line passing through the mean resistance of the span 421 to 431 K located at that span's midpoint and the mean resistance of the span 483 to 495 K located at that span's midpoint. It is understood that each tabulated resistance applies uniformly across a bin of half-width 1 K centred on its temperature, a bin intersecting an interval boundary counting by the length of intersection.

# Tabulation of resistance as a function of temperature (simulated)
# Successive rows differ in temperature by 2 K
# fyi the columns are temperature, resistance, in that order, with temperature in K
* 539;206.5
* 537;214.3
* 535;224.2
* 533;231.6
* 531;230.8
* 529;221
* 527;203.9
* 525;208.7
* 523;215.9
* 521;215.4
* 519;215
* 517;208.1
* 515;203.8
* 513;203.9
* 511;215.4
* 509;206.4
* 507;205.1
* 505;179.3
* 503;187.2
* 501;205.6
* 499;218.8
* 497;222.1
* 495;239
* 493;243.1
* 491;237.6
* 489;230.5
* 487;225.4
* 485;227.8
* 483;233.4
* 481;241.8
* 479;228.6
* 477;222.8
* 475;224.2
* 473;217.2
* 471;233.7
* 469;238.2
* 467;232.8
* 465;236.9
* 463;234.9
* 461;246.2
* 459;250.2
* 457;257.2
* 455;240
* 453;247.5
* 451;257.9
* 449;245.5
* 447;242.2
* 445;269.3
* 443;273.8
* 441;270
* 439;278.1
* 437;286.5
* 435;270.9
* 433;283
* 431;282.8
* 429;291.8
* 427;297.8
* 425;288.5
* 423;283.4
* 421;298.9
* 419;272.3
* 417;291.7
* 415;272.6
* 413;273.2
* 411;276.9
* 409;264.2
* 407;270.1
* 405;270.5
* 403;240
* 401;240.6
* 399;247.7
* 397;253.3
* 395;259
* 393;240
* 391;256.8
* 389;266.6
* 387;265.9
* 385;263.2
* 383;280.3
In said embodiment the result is 2.7 K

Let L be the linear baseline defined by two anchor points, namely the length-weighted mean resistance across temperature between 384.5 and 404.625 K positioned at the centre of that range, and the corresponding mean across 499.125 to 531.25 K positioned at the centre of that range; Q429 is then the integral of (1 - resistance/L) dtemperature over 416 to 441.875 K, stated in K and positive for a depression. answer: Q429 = -4.72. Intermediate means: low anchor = 254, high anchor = 208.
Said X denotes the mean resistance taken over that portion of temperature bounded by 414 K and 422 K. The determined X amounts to 284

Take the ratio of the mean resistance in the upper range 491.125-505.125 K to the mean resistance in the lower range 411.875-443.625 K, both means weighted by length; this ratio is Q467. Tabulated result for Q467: 0.77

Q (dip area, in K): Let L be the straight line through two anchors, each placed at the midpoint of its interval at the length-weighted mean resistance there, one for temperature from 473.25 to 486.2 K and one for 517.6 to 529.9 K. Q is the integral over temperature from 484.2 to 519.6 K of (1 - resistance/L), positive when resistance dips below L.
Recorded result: 0.9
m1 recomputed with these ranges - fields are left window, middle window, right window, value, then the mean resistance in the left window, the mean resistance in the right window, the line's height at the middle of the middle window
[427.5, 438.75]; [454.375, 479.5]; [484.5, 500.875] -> 1.70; 283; 229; 253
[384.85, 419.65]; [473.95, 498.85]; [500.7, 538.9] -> -0.65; 262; 210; 225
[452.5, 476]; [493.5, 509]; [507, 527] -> 0.65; 238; 210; 218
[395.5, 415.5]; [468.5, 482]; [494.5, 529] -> -0.15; 261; 209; 227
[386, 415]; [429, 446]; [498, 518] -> -2.66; 259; 203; 240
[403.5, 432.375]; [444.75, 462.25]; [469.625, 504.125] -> 0.18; 280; 226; 252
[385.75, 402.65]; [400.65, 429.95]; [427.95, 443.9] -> -1.03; 253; 280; 267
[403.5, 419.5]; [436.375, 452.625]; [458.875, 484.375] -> -0.84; 273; 233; 251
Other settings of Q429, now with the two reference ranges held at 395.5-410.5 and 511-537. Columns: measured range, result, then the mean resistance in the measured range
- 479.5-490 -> -0.1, 232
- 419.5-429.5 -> -1.7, 291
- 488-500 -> -0.3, 232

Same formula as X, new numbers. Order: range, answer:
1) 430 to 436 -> 279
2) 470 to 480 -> 225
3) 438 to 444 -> 274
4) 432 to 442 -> 278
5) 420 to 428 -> 292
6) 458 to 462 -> 248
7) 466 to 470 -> 236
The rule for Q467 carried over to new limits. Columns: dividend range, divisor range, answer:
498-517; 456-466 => 0.83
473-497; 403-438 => 0.83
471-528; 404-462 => 0.80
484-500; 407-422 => 0.83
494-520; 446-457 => 0.84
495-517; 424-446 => 0.73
